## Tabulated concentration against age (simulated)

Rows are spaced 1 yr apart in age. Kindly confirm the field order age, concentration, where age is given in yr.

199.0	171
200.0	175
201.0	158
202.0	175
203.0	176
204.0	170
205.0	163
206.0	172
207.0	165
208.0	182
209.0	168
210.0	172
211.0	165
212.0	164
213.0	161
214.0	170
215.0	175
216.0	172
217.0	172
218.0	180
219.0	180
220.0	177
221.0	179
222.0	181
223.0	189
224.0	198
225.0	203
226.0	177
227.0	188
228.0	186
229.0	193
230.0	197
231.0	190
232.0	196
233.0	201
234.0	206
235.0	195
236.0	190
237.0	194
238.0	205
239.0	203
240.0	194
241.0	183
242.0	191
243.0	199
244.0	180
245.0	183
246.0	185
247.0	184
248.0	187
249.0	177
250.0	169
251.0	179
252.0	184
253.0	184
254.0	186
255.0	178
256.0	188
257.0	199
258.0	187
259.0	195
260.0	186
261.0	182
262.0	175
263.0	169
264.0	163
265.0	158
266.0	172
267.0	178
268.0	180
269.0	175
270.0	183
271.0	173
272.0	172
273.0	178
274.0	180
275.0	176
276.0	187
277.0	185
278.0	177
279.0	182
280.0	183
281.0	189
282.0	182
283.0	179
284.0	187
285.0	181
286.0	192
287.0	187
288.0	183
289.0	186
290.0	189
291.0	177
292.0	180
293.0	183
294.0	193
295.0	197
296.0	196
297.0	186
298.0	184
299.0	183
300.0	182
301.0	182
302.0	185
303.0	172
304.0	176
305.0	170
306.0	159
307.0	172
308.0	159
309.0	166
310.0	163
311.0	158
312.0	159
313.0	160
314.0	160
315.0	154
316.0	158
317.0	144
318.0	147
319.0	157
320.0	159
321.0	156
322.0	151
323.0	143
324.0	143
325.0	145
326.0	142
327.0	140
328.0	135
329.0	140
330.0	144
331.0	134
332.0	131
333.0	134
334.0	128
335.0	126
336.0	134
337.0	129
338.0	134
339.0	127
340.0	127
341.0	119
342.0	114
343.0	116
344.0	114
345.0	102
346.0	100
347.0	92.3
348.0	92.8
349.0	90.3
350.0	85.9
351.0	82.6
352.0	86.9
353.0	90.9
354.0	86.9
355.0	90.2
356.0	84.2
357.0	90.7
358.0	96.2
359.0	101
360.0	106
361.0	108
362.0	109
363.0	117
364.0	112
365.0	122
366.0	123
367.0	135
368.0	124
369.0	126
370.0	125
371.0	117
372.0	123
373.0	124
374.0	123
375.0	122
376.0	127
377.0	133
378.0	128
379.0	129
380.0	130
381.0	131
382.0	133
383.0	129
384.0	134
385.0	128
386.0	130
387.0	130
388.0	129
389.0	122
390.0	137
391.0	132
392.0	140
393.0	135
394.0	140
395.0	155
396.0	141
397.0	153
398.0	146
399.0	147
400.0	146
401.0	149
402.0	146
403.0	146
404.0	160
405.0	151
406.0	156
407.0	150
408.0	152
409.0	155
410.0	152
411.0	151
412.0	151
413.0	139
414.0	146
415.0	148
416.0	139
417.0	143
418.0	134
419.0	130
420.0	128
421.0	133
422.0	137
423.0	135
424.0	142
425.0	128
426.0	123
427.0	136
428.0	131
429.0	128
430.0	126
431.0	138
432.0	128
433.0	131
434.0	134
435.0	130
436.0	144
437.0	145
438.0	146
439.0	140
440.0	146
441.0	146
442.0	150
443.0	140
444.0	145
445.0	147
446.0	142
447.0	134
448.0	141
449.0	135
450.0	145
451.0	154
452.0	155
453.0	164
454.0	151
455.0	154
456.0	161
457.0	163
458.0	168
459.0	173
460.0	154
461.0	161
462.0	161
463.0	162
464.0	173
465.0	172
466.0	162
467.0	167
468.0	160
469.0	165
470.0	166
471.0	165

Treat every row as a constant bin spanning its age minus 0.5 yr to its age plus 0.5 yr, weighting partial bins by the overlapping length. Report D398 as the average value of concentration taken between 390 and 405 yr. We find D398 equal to 145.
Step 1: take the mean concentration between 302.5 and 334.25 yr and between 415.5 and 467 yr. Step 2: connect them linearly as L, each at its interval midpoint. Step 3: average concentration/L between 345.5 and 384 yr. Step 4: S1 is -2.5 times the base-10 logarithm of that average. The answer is 0.317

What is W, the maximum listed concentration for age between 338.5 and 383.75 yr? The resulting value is 135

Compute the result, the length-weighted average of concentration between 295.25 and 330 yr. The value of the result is 161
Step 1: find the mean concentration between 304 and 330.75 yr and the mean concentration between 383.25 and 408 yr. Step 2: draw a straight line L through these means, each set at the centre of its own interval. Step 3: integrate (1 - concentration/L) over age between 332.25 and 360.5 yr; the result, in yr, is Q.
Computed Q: 8.1 yr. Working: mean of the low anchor 153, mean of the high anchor 142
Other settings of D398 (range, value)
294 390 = 134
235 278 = 183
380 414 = 142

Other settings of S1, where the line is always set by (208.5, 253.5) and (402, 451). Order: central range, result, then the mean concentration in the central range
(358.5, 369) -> 0.31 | 116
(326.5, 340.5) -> 0.21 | 133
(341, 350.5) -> 0.48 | 102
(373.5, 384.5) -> 0.17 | 129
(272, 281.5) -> -0.04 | 181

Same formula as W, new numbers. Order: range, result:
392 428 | 160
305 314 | 172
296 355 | 196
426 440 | 146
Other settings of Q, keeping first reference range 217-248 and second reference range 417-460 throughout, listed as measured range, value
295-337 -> 3.5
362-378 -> 3.5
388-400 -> 0.9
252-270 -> 0.3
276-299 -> -1.1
